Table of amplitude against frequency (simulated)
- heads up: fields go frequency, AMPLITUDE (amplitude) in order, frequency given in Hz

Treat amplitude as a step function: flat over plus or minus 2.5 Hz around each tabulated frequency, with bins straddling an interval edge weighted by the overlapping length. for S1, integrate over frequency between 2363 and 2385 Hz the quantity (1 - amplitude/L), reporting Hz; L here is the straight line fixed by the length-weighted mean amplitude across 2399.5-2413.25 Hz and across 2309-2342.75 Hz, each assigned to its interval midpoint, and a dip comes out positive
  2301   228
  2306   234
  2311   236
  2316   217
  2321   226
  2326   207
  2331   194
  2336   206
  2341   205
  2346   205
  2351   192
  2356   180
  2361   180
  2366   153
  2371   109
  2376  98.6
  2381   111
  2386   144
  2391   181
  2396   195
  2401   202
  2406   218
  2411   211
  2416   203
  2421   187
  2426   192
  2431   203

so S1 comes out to 9.4 Hz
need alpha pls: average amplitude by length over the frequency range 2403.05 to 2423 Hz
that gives 205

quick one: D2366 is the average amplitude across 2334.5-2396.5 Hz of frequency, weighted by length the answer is 165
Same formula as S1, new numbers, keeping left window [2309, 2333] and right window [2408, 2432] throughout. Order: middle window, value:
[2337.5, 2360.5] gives 1.82 Hz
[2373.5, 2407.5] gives 6.88 Hz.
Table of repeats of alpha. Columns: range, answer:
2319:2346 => 207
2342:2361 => 192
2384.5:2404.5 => 184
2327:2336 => 200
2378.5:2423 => 184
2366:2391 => 126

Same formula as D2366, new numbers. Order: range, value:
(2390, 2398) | 189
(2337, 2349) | 205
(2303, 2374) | 196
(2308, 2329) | 221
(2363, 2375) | 129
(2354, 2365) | 176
